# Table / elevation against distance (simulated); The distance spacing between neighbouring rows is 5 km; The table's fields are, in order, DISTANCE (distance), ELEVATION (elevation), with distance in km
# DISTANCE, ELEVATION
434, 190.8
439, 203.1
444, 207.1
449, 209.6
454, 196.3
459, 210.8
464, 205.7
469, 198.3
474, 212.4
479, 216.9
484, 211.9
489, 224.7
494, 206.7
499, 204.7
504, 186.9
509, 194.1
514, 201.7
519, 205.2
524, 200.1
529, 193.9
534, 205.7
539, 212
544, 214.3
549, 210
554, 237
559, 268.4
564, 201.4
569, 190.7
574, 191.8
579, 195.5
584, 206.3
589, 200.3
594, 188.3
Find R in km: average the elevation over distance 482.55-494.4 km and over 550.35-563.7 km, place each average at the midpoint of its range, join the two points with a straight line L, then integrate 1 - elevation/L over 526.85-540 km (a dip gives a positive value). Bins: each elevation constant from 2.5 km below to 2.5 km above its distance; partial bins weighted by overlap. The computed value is 1.6 km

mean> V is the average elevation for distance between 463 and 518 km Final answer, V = 206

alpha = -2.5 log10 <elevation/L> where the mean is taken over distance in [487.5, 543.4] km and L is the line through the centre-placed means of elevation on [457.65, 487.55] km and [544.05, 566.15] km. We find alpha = 0.08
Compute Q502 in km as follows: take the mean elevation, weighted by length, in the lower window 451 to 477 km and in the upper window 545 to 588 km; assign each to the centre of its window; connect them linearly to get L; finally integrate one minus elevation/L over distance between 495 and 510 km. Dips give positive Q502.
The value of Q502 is 0.8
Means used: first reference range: 205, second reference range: 212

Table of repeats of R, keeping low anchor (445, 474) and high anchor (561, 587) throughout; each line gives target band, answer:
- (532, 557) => -2.10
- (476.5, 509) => -0.70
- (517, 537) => -0.02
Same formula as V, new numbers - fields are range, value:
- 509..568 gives 212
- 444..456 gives 204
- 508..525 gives 201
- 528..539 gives 203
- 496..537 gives 199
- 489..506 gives 204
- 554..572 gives 222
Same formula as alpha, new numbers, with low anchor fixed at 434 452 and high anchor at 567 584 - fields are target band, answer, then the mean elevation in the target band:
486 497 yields -0.07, 215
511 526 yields -0.02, 202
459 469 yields -0.01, 205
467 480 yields -0.04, 209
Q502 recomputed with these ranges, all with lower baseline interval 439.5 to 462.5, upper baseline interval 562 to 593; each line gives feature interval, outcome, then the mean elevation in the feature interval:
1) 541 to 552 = -0.8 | 213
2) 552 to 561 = -2.5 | 253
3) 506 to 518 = 0.2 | 198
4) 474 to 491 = -1.1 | 217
